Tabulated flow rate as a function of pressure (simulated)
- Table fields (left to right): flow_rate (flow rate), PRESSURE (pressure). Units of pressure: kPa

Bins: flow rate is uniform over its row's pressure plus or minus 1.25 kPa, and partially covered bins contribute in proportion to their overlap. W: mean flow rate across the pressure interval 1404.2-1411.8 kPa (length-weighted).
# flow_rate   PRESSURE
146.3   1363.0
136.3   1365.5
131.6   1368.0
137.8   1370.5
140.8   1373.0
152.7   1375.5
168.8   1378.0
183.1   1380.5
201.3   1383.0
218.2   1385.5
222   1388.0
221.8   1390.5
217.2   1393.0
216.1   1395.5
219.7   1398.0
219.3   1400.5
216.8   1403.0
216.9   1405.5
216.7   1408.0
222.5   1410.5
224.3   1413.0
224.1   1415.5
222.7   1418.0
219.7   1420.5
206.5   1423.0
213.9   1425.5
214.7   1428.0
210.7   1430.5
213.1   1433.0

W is 219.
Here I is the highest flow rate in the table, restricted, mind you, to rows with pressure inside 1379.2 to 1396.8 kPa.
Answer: 222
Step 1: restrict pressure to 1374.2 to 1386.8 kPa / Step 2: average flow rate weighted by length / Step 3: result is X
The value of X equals 185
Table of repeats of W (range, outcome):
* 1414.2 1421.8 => 222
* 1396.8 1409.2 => 218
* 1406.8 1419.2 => 222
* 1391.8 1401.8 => 218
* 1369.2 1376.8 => 144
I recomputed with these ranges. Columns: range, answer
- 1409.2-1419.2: 224.3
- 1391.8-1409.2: 219.7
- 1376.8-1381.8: 183.1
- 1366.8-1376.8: 152.7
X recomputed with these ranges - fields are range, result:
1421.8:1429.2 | 212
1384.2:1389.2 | 220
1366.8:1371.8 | 135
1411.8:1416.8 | 224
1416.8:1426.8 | 216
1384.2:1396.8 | 219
